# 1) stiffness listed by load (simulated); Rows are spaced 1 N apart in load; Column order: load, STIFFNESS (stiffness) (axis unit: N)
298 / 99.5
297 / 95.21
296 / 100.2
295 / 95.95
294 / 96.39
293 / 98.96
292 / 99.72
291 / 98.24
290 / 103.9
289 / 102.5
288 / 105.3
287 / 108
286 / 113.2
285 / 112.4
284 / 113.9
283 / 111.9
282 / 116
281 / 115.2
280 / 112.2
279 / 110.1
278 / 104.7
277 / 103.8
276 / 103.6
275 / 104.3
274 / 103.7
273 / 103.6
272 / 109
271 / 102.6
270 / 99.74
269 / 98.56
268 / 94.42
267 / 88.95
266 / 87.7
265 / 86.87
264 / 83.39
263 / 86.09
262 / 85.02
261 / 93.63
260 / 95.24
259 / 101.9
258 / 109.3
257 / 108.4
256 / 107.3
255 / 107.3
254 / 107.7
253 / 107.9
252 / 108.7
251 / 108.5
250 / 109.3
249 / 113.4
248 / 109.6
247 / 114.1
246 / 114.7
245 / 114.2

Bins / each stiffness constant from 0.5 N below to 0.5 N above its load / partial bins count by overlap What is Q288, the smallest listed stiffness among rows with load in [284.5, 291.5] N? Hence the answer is 98.24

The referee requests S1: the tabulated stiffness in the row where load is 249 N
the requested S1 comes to 113.4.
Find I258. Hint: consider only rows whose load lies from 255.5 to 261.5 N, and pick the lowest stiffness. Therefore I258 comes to 93.63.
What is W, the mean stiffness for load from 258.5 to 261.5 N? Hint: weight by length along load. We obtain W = 96.9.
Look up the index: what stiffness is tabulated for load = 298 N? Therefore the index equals 99.5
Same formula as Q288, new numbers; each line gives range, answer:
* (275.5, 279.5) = 103.6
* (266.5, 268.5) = 88.95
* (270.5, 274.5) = 102.6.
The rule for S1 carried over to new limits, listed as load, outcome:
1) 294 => 96.39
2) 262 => 85.02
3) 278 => 104.7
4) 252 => 108.7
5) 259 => 101.9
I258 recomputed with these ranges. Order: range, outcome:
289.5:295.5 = 95.95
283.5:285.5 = 112.4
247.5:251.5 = 108.5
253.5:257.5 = 107.3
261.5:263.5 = 85.02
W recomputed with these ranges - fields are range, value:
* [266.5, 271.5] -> 96.9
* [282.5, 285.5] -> 113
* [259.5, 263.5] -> 90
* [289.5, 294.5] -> 99.4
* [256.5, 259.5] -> 107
